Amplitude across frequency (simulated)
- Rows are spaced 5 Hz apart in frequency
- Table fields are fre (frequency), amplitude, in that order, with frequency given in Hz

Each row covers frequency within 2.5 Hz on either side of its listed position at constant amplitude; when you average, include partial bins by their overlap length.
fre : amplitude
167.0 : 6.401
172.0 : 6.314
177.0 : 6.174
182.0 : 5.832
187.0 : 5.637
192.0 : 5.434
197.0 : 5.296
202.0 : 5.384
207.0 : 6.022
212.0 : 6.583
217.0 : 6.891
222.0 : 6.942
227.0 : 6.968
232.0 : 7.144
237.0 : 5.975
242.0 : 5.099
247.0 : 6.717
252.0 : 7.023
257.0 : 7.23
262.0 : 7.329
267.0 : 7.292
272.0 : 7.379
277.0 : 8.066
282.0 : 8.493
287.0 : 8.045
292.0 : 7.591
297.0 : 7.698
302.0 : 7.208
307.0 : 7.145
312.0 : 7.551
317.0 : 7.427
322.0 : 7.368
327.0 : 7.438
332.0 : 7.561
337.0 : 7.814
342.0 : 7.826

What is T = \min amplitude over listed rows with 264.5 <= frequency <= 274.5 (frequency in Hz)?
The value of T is 7.292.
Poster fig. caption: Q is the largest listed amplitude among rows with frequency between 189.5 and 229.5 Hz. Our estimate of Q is 6.968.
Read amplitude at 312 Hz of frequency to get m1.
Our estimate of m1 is 7.551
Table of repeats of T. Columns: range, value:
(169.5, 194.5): 5.434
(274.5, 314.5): 7.145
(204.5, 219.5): 6.022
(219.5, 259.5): 5.099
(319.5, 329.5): 7.368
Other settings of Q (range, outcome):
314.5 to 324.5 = 7.427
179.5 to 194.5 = 5.832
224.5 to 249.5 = 7.144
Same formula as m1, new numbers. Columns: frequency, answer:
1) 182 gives 5.832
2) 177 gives 6.174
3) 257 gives 7.23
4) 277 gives 8.066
